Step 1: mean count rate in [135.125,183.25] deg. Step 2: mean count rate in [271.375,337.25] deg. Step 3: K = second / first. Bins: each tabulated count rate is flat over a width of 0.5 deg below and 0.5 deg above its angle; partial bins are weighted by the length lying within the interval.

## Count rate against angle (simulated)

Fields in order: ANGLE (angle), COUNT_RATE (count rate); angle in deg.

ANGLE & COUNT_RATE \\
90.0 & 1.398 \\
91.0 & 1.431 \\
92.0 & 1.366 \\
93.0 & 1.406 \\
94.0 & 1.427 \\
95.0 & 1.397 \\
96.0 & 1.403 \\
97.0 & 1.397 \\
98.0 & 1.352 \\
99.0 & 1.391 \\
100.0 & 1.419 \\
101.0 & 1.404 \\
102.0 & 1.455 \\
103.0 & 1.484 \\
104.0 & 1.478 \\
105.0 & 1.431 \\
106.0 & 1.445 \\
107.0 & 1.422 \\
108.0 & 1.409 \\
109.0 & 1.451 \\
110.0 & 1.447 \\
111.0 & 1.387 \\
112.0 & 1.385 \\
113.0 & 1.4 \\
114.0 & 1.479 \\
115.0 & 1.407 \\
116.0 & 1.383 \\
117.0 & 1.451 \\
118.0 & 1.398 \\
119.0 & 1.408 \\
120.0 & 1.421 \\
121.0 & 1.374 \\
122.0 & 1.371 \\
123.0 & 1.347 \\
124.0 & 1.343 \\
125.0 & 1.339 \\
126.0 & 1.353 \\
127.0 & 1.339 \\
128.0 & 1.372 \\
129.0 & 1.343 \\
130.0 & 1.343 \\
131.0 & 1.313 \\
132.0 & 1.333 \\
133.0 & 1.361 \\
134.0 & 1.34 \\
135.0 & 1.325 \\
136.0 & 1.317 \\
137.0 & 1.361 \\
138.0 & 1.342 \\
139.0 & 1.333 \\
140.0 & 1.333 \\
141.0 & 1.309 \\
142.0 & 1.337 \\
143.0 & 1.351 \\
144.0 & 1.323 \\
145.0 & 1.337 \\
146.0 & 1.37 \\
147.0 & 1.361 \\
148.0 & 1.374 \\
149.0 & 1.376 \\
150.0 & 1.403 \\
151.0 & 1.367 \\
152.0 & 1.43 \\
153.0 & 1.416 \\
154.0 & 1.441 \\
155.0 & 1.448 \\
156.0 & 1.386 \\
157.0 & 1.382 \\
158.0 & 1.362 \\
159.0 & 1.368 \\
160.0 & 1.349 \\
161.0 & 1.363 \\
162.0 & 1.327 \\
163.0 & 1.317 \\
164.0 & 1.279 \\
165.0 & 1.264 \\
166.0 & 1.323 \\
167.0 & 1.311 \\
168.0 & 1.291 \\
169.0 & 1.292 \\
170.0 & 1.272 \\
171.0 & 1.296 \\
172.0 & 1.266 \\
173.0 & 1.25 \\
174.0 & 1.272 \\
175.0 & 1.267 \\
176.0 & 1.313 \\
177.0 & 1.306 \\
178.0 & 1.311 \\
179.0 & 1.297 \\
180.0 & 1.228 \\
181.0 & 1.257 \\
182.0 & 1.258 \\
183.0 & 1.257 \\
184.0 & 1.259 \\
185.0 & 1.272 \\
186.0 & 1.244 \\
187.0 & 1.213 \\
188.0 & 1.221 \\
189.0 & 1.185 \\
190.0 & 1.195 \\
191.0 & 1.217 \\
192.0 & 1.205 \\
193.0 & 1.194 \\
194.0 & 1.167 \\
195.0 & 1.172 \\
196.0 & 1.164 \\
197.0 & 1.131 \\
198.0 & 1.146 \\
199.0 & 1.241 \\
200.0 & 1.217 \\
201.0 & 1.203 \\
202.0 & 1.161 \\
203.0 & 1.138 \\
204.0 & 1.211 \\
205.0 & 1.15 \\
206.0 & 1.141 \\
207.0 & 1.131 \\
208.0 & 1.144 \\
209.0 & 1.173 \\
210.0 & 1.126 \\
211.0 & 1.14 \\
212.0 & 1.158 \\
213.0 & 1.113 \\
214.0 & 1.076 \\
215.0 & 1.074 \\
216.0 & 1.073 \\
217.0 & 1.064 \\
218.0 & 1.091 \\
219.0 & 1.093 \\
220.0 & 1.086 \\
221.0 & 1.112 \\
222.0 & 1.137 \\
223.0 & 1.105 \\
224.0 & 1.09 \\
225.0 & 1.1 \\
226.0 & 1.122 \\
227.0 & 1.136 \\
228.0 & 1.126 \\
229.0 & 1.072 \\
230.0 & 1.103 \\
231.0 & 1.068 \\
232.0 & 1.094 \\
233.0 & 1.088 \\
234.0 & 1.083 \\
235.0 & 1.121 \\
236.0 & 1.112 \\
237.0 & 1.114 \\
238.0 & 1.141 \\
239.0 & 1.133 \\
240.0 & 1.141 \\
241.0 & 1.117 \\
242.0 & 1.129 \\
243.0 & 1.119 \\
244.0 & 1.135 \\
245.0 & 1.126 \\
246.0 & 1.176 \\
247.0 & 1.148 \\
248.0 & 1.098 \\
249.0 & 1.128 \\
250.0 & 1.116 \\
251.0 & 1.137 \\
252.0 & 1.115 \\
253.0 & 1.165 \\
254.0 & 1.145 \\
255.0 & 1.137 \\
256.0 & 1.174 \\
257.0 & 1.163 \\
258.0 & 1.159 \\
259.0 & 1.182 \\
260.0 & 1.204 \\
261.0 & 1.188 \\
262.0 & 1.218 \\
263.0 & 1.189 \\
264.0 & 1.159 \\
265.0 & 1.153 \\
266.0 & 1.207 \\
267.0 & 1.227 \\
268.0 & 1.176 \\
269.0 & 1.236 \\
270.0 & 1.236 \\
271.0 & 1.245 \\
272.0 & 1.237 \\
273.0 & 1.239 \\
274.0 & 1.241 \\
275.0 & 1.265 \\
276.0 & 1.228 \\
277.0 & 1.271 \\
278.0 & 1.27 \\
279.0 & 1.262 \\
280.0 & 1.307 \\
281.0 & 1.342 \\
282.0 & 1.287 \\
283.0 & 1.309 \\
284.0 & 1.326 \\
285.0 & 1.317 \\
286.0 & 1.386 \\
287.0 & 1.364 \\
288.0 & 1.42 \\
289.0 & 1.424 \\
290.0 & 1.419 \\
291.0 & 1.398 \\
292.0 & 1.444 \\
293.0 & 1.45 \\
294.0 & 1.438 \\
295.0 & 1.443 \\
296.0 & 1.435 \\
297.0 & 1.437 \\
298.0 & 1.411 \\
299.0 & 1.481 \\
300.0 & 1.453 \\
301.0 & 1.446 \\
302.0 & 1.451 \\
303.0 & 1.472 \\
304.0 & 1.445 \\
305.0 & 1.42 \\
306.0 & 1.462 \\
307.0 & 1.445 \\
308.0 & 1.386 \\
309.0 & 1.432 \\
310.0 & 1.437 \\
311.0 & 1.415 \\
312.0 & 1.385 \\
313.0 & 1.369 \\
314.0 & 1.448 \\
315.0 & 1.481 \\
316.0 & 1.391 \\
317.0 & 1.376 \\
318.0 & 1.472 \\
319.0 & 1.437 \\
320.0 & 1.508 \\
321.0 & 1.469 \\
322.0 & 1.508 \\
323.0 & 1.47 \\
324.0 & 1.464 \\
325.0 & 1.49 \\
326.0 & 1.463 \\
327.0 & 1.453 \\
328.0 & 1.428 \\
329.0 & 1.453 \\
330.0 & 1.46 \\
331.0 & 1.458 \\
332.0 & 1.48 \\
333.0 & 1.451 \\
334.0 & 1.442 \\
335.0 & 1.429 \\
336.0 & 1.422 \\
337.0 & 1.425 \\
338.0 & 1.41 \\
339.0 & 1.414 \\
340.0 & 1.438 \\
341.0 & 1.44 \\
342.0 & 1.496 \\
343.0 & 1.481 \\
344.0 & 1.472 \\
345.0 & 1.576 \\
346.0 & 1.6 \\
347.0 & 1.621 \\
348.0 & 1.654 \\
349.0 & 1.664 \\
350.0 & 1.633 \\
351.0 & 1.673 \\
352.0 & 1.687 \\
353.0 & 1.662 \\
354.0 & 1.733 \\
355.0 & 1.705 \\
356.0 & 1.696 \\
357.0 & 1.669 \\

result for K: 1.06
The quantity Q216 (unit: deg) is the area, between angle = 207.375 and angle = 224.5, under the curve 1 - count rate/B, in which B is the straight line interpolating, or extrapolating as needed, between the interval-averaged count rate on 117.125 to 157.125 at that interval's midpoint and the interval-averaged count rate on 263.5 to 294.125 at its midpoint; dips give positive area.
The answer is 2.8 deg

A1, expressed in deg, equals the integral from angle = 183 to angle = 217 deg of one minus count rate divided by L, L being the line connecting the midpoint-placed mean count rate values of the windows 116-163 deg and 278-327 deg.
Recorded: 5.2 deg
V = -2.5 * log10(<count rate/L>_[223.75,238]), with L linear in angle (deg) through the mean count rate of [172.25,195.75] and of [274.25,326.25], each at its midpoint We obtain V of 0.18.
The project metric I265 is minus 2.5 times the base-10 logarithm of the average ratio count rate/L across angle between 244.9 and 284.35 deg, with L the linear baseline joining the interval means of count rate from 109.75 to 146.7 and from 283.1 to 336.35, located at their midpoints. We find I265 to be 0.176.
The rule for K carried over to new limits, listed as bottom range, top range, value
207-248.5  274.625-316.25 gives 1.25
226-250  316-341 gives 1.30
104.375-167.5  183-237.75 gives 0.84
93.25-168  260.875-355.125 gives 1.03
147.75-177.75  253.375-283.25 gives 0.91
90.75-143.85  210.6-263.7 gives 0.81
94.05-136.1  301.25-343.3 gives 1.04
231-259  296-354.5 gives 1.31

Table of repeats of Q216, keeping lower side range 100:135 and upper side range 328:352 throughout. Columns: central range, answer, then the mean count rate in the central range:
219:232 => 3.1 deg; 1.1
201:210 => 1.8 deg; 1.16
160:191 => 3.3 deg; 1.27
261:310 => 4.6 deg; 1.34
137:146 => 0.4 deg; 1.34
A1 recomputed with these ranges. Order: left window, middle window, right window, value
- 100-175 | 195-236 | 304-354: 8.34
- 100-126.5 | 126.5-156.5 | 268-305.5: 0.90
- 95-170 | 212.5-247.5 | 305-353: 7.78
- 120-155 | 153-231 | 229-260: 1.82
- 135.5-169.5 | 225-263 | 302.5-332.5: 7.31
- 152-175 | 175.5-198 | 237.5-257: 0.87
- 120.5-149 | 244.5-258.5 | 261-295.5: 1.75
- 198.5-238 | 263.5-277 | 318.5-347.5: 0.63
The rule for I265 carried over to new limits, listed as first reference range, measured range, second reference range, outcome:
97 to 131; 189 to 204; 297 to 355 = 0.21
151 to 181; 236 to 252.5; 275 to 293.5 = 0.18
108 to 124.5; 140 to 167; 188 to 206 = -0.05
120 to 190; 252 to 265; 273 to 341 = 0.18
